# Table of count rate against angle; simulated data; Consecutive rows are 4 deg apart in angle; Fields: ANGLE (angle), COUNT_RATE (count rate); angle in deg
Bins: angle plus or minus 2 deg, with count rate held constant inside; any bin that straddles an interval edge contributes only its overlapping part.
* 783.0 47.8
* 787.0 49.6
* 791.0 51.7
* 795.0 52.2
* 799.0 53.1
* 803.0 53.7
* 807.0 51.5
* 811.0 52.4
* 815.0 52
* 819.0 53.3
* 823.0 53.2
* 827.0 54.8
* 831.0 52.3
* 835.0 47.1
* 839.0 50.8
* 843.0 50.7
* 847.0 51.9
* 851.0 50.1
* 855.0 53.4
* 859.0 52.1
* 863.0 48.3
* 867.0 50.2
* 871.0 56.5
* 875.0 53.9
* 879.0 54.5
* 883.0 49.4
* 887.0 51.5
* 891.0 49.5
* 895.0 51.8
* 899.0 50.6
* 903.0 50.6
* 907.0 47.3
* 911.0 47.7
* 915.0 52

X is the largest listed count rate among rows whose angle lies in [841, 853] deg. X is 51.9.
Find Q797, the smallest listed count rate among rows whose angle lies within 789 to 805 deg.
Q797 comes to 51.7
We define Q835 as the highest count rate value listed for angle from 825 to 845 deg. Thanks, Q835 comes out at 54.8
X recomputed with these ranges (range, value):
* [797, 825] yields 53.7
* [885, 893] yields 51.5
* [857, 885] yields 56.5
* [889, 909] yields 51.8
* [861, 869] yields 50.2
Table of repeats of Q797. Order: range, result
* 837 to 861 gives 50.1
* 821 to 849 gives 47.1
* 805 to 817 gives 51.5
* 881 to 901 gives 49.4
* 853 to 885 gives 48.3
